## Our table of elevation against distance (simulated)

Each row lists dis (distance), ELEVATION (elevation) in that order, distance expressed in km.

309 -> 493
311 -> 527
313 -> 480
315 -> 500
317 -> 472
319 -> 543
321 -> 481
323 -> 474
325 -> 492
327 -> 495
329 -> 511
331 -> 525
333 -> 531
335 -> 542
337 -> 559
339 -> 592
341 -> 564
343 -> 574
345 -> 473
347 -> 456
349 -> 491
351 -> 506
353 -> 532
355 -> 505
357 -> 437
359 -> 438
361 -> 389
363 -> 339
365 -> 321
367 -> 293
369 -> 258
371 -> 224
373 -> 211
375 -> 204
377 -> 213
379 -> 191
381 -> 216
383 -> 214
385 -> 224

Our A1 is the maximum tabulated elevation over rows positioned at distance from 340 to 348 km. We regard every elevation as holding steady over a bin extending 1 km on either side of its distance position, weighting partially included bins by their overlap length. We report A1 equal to 574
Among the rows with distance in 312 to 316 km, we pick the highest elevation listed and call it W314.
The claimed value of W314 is 500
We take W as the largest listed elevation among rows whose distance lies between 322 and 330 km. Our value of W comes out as 511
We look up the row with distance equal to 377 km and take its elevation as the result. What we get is 213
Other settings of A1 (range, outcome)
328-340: 592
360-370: 389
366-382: 293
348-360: 532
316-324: 543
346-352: 506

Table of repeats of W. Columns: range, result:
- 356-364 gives 438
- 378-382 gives 216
